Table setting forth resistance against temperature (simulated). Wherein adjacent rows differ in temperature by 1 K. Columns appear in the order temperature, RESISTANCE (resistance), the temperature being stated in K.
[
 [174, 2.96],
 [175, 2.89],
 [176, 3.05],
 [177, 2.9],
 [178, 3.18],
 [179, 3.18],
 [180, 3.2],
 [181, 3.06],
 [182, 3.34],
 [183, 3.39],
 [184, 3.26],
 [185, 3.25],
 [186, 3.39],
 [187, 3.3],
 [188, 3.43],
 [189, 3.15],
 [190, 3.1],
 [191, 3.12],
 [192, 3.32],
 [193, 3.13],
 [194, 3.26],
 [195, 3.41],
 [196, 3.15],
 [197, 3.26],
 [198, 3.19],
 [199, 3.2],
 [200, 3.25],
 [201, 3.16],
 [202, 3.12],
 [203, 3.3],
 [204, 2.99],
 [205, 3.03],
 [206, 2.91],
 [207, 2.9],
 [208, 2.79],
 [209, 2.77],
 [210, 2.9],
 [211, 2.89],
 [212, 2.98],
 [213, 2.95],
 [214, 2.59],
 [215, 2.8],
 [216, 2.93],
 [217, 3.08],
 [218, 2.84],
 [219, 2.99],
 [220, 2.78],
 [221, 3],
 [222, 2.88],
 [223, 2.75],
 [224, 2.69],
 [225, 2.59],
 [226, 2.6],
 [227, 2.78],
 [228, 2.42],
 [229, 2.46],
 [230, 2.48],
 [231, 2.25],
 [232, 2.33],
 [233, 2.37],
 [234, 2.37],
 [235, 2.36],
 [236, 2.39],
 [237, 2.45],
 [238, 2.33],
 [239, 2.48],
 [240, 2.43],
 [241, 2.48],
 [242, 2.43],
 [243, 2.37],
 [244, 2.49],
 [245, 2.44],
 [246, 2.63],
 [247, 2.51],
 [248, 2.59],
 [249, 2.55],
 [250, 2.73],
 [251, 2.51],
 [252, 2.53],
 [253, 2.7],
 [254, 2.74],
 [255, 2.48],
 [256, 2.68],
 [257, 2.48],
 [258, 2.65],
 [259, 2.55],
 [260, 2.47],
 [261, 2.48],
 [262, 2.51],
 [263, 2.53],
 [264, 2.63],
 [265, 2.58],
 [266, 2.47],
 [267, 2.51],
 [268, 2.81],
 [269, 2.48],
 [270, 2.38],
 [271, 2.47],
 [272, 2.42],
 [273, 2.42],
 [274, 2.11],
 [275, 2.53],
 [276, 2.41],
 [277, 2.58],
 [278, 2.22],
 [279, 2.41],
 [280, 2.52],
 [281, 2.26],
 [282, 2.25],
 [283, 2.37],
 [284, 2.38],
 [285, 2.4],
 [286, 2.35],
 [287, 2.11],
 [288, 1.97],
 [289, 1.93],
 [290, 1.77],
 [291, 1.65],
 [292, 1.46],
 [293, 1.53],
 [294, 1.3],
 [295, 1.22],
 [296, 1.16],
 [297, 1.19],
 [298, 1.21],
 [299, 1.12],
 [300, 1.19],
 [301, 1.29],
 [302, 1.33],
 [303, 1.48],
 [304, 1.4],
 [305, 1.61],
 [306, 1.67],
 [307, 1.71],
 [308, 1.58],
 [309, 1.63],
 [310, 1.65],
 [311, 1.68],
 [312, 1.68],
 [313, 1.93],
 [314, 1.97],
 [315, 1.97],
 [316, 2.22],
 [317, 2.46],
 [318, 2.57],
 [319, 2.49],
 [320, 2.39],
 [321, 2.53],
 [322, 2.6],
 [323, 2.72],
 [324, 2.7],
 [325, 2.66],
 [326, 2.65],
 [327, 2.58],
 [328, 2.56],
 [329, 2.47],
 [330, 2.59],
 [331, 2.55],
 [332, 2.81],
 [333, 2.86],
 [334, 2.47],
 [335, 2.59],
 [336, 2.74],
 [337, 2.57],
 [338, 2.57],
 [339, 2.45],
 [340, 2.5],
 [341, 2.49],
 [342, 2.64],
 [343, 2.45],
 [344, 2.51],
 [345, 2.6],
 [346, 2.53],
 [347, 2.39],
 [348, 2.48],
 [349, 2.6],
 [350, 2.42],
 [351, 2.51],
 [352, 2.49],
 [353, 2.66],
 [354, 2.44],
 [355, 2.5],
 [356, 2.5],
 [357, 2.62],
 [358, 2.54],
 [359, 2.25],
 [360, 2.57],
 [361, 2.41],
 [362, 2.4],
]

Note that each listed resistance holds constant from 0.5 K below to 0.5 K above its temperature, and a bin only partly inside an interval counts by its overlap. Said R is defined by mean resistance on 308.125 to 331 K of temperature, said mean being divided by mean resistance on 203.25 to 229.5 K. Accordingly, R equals 0.81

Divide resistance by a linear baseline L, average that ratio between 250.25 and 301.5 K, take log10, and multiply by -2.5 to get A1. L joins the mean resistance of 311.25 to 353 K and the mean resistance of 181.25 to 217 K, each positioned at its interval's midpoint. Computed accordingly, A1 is 0.25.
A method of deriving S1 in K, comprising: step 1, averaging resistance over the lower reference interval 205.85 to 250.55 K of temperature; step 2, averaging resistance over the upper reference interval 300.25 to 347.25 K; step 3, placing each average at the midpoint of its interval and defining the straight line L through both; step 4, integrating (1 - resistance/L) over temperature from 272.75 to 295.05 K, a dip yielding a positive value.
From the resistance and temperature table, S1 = 2.9 K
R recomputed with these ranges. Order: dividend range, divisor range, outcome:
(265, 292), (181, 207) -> 0.72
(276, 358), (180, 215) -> 0.70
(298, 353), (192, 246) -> 0.81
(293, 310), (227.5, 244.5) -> 0.58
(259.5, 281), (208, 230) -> 0.89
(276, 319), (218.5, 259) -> 0.72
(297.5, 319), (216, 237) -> 0.65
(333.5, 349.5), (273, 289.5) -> 1.10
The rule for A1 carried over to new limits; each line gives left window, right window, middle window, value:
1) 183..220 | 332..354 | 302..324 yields 0.31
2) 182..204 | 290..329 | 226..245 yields 0.13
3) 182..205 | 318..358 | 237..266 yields 0.17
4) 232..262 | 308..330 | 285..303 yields 0.46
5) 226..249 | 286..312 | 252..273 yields -0.22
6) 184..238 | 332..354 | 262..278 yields 0.11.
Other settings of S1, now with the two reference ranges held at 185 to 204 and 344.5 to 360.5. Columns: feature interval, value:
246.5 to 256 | 1.19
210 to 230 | 2.11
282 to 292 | 2.60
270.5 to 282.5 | 1.98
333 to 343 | 0.02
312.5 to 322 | 1.31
